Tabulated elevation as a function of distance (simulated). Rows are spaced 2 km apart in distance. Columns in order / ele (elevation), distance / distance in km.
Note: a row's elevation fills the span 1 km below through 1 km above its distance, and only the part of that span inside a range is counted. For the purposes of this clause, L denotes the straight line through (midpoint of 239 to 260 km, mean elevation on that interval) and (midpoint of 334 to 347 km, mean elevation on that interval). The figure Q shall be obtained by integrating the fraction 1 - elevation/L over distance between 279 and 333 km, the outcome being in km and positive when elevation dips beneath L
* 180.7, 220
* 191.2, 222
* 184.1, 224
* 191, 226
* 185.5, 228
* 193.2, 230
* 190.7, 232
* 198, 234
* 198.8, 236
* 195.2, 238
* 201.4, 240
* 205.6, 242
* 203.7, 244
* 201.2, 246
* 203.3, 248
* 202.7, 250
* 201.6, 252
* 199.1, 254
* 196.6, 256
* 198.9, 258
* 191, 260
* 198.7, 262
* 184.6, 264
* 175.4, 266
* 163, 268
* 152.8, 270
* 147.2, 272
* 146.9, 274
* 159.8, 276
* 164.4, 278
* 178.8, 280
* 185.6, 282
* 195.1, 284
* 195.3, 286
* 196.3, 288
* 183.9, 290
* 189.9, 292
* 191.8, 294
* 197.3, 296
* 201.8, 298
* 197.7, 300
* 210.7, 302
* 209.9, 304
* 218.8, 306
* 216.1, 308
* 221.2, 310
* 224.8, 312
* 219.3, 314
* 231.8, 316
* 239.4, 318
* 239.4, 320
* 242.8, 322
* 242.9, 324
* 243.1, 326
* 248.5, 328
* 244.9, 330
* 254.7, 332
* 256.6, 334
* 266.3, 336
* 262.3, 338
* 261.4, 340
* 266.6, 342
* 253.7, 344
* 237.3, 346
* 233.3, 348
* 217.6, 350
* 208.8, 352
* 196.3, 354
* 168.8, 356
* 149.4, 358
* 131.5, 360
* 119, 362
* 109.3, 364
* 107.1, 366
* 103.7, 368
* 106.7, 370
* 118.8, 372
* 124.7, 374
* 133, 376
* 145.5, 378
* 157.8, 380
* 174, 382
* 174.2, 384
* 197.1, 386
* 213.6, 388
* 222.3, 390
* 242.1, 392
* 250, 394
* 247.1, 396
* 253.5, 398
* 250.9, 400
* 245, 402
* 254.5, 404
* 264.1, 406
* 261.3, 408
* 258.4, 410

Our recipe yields 4.8 km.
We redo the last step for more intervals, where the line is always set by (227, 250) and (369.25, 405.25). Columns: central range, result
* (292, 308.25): -0.6 km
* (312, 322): -1.8 km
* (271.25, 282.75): 2.0 km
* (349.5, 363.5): 2.2 km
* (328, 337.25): -2.7 km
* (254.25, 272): 1.5 km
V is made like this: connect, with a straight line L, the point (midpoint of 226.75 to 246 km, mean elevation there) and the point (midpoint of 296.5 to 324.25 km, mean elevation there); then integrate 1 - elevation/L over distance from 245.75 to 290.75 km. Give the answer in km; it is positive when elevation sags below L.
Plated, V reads 5.2 km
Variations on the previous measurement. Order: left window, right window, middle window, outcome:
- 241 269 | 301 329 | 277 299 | 2.5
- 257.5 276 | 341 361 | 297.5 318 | -3.0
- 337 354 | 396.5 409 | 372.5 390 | 5.8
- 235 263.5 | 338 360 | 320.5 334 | -2.1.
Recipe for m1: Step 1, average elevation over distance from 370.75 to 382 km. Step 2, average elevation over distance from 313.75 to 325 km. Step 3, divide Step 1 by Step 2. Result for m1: 0.6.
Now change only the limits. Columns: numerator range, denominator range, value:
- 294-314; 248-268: 1.09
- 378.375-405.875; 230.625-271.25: 1.15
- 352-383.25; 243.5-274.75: 0.75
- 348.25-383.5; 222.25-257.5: 0.75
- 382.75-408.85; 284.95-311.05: 1.17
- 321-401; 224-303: 1.06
